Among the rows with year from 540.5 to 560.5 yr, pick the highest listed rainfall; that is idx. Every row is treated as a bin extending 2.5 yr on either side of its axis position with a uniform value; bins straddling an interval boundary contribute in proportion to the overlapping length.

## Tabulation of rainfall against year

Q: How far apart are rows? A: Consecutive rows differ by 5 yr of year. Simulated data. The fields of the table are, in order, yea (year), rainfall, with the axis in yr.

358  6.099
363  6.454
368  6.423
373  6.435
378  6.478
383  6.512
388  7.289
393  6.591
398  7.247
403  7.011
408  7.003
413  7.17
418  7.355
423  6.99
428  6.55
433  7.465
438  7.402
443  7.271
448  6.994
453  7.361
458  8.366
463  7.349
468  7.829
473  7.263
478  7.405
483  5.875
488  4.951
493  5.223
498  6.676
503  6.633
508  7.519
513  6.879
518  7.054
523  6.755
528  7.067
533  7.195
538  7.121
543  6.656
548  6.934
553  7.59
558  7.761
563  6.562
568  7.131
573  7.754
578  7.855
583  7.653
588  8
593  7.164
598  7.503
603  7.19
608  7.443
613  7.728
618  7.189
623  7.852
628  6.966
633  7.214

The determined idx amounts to 7.761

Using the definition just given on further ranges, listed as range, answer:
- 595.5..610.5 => 7.503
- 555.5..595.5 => 8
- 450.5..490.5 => 8.366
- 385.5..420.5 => 7.355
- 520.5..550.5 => 7.195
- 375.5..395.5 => 7.289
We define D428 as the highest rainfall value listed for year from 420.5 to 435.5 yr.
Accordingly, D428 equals 7.465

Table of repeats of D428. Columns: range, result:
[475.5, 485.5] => 7.405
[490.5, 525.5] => 7.519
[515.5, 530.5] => 7.067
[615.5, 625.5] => 7.852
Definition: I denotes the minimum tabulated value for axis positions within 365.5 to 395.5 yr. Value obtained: 6.423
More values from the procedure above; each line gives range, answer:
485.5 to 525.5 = 4.951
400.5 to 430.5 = 6.55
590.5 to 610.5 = 7.164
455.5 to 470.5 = 7.349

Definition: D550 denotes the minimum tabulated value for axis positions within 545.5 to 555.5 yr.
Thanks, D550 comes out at 6.934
